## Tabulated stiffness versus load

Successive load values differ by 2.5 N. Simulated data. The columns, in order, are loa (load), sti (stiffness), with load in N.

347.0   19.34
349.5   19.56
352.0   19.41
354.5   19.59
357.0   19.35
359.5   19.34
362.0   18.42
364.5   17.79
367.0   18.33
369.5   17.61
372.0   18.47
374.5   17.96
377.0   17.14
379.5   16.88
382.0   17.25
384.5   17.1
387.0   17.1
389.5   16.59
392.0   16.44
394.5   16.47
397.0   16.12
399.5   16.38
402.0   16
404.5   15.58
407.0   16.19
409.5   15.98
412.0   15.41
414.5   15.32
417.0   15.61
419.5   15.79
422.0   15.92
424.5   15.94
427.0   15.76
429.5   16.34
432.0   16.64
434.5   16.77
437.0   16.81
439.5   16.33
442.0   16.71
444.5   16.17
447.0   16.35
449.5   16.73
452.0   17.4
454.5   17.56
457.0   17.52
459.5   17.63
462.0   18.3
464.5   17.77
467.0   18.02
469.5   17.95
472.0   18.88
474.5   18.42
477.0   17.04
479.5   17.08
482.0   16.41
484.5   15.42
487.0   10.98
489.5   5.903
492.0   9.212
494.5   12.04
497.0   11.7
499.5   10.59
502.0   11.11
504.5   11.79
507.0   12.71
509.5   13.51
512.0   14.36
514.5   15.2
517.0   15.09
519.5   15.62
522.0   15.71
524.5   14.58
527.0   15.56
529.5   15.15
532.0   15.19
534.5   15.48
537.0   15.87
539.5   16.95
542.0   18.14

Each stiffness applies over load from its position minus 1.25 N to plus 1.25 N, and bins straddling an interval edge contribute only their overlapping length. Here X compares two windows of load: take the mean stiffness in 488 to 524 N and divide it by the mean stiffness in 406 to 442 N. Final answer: 0.78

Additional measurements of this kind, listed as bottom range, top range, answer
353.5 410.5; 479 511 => 0.70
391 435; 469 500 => 0.87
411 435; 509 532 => 0.94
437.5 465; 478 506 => 0.71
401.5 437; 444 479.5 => 1.10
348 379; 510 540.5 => 0.83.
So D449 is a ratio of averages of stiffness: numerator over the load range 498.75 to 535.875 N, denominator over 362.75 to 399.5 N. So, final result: 0.8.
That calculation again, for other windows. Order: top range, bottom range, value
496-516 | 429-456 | 0.76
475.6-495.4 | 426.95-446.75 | 0.79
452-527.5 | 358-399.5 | 0.85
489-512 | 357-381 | 0.63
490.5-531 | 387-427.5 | 0.83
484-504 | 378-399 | 0.64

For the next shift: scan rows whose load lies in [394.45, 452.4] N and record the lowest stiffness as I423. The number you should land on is 15.32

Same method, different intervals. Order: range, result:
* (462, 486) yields 15.42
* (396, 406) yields 15.58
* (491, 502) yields 9.212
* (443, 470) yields 16.17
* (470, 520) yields 5.903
